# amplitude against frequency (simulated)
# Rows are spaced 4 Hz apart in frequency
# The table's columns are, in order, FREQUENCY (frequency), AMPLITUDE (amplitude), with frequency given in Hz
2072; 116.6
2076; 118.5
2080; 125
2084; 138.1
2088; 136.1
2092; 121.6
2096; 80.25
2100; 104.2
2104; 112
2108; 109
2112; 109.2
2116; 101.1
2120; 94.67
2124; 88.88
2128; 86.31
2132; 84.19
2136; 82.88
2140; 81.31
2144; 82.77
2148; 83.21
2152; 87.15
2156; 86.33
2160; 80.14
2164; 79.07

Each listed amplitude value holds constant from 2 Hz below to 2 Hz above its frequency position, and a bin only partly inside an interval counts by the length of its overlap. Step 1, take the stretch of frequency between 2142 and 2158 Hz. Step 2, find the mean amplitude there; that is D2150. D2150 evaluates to 84.9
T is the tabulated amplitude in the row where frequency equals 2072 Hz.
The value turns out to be 116.6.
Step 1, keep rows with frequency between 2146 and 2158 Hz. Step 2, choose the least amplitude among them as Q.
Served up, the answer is 83.21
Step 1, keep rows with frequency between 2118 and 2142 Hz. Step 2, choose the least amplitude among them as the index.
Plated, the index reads 81.31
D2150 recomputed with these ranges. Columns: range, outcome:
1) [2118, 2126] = 91.8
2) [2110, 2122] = 102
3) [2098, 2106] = 108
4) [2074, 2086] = 127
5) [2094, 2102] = 92.2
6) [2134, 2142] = 82.1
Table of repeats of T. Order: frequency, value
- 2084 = 138.1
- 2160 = 80.14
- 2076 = 118.5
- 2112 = 109.2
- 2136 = 82.88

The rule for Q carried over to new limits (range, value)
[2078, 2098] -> 80.25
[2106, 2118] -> 101.1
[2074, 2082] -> 118.5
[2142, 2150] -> 82.77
